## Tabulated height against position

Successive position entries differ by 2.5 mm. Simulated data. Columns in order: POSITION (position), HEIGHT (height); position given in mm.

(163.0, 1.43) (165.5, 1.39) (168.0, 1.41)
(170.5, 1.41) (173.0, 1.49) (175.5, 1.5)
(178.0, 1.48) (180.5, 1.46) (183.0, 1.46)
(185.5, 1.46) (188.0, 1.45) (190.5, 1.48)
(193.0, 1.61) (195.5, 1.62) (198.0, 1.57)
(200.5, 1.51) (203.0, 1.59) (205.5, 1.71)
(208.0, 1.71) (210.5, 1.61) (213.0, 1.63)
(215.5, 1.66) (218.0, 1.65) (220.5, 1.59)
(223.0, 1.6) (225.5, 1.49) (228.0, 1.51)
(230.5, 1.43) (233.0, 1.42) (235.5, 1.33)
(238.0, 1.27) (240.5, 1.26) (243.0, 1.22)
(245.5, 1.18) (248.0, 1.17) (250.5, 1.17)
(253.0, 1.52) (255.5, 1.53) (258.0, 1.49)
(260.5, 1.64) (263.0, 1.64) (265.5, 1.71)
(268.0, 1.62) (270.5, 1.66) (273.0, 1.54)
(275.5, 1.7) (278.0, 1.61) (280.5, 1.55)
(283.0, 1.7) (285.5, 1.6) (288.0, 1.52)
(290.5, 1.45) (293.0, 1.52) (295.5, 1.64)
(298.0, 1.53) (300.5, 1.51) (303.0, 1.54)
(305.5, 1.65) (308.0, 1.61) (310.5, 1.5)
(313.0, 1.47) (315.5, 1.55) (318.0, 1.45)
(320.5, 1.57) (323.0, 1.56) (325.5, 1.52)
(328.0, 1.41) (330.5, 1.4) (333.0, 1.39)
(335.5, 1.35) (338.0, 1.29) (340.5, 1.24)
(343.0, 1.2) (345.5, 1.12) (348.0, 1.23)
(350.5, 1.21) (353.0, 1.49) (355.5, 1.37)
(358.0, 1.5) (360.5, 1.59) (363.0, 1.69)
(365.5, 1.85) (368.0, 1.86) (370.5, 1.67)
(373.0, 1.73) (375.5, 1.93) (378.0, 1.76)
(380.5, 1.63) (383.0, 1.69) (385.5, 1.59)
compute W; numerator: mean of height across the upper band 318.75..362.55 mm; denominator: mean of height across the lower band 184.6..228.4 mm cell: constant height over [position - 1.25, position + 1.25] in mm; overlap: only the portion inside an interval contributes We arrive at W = 0.9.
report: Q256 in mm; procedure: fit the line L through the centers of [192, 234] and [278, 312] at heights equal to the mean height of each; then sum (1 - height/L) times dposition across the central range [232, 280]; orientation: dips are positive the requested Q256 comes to 3.5 mm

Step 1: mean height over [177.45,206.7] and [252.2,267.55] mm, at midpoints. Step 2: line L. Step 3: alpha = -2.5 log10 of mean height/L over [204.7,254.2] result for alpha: 0.08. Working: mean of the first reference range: 1.53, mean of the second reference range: 1.59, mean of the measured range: 1.45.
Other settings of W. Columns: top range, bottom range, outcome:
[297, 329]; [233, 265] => 1.11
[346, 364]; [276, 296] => 0.90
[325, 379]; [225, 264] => 1.07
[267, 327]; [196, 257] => 1.06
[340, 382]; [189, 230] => 0.97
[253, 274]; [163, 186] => 1.10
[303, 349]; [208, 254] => 0.99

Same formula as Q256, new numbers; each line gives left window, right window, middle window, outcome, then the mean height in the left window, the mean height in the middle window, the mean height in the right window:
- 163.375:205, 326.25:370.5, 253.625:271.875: -1.80 mm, 1.5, 1.61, 1.43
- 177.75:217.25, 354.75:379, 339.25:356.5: 4.32 mm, 1.57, 1.26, 1.7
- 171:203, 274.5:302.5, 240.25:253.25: 2.64 mm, 1.51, 1.23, 1.57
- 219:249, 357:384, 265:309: -2.37 mm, 1.38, 1.59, 1.72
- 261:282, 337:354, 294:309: -1.05 mm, 1.63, 1.58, 1.25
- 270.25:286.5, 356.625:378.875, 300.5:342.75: 5.26 mm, 1.62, 1.46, 1.73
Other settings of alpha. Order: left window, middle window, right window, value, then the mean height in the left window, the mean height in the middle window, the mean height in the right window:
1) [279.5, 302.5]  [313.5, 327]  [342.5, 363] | -0.042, 1.56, 1.52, 1.37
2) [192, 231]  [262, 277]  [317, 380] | -0.061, 1.6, 1.64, 1.5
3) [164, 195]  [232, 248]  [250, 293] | 0.208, 1.47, 1.27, 1.57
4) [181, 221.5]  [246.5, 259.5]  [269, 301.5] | 0.149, 1.58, 1.38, 1.58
